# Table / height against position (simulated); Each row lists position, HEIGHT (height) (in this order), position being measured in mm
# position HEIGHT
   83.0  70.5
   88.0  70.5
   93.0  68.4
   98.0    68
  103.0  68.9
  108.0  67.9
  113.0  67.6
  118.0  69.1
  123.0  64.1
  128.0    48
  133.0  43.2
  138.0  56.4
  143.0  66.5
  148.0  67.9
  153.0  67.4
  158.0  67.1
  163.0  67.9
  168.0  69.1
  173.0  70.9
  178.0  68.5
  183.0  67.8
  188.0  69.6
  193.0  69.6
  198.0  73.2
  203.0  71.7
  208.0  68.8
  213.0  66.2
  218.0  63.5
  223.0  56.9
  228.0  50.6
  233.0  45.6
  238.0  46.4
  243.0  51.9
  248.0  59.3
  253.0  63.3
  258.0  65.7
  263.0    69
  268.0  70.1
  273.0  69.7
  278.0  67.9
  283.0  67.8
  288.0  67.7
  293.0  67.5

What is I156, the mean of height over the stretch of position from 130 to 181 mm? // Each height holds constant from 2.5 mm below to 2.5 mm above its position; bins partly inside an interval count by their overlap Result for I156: 64.4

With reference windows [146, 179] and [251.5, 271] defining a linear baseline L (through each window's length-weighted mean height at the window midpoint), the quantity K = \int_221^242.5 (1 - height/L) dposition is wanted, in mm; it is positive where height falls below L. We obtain 5.6 mm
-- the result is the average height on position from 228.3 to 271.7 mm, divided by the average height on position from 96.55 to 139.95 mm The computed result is 0.96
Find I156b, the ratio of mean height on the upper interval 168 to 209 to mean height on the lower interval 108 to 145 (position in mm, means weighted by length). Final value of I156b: 1.17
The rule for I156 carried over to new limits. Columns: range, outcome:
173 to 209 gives 70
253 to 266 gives 66.7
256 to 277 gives 68.6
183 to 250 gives 61.3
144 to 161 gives 67.4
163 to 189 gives 69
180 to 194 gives 68.9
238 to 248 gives 52.4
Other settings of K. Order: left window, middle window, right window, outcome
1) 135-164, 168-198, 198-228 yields -2.2 mm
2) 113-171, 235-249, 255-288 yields 3.2 mm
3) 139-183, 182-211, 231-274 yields -2.4 mm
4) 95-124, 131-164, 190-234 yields 1.9 mm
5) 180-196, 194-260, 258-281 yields 8.2 mm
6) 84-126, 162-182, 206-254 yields -2.3 mm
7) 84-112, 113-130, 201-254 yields 1.3 mm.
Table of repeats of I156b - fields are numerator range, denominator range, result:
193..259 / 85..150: 0.95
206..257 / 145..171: 0.85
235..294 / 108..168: 1.01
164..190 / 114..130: 1.12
